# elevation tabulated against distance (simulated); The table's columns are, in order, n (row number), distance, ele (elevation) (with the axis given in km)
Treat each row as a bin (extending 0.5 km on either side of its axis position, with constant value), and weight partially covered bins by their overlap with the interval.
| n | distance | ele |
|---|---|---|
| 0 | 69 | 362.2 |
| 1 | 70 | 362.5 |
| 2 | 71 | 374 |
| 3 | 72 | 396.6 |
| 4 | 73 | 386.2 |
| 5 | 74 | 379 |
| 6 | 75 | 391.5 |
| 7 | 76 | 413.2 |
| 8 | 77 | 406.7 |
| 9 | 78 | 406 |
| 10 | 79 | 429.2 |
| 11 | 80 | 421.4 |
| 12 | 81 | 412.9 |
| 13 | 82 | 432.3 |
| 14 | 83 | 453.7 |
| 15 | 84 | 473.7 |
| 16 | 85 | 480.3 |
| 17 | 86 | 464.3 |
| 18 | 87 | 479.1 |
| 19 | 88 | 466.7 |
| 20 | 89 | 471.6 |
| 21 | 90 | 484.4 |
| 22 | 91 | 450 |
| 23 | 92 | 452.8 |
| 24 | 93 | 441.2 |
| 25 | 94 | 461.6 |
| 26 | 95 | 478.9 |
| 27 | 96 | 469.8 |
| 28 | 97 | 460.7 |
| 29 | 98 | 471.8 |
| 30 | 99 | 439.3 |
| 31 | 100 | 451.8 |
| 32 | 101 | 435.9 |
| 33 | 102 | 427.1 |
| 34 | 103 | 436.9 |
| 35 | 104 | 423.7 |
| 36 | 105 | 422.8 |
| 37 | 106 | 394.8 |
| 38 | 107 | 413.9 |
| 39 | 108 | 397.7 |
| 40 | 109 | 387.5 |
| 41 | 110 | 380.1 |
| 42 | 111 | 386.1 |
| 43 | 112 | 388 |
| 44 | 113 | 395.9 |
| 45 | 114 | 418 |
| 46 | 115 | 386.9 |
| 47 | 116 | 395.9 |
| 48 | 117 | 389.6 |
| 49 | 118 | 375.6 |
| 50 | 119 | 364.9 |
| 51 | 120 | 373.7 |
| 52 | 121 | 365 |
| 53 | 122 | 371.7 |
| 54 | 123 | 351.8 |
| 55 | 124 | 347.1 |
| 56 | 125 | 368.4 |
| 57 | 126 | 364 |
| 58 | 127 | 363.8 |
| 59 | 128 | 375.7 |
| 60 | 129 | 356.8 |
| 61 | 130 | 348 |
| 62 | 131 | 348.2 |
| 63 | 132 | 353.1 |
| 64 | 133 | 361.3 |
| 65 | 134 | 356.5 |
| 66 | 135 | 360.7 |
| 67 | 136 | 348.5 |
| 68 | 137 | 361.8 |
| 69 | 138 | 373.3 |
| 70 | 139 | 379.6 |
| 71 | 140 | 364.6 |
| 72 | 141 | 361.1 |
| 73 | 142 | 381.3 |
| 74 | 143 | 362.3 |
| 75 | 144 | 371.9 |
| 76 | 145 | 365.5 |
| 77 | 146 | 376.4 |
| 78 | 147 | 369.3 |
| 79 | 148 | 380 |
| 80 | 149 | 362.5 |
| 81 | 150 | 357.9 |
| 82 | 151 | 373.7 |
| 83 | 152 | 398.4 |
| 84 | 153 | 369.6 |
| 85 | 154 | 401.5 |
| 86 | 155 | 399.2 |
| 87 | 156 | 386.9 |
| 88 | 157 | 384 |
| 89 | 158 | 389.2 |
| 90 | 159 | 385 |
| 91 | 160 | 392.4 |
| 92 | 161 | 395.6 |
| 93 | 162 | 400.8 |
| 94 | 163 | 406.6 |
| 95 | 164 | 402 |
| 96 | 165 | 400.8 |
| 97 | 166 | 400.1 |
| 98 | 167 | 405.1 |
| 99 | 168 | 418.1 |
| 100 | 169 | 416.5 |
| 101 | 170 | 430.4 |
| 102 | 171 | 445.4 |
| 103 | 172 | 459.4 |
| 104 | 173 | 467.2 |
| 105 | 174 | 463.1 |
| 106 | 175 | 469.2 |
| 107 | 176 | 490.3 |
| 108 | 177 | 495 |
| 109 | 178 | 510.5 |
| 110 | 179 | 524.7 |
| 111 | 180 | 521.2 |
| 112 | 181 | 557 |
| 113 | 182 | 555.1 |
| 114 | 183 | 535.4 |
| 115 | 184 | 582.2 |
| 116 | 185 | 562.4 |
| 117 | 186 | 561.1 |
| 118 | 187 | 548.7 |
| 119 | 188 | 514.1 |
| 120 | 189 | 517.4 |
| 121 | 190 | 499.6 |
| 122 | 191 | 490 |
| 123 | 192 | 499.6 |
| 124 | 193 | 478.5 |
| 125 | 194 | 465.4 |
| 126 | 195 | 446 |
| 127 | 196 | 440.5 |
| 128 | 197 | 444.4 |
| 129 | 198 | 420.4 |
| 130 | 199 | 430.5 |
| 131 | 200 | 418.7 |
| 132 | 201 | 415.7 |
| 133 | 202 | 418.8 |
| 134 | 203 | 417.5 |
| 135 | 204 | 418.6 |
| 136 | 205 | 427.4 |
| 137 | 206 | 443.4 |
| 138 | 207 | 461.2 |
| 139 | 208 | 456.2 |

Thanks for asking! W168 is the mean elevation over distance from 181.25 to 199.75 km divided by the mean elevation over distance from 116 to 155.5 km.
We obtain 1.4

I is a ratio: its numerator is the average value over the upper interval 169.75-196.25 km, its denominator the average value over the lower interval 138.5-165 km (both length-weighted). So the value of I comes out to 1.32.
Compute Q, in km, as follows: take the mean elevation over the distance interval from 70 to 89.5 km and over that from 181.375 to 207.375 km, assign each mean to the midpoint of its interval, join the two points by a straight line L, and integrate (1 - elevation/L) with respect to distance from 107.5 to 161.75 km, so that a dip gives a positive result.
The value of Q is 9.19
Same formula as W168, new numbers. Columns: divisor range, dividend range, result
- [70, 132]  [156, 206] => 1.12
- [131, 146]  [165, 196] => 1.34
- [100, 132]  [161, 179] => 1.14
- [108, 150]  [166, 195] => 1.33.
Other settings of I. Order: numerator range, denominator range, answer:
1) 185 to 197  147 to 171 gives 1.26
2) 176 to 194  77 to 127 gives 1.25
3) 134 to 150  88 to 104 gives 0.81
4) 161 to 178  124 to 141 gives 1.21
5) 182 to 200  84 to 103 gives 1.08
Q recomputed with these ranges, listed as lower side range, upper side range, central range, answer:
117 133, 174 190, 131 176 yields 5.3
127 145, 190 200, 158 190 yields -3.5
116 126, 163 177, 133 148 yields 1.1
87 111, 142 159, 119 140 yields 2.2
